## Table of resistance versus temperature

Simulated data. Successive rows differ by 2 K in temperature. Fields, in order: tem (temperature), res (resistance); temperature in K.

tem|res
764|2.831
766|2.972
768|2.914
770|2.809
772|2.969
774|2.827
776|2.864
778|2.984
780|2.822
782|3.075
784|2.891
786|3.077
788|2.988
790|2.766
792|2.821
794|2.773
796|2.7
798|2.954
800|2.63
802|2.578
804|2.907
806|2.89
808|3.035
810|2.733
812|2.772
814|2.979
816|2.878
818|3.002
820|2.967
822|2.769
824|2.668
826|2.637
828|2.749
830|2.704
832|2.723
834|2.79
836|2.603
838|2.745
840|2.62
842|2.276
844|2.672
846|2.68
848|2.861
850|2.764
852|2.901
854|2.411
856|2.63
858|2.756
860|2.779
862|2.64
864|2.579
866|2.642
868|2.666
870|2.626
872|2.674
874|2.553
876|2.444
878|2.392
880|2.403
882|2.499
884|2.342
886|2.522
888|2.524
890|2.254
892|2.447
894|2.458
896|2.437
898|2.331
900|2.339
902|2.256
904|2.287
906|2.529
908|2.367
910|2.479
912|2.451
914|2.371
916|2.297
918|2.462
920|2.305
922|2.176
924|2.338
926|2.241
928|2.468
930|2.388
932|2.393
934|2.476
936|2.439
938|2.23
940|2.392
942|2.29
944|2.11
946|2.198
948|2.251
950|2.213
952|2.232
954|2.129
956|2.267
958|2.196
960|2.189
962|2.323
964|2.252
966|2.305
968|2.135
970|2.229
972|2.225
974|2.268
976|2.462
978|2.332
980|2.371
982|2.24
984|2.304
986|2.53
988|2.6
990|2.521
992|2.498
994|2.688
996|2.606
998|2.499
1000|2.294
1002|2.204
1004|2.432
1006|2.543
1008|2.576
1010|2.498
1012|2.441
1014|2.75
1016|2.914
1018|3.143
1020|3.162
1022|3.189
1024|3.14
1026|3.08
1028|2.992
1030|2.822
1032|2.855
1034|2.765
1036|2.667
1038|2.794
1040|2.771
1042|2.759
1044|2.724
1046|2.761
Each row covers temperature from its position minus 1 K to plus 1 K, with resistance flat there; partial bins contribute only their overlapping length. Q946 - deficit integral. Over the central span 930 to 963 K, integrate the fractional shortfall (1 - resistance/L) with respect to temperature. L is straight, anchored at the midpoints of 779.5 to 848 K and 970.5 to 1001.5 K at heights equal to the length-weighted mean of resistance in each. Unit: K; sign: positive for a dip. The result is 3.1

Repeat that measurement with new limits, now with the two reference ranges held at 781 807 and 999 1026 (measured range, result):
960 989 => 4.50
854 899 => 4.49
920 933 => 2.08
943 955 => 2.49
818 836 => 0.48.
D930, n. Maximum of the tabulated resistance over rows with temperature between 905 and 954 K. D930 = 2.529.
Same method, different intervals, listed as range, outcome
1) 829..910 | 2.901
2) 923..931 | 2.468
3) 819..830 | 2.967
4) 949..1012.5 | 2.688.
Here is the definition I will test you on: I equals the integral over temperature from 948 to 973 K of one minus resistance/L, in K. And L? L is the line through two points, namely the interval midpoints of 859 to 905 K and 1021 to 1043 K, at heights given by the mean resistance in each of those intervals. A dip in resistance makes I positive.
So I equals 4.4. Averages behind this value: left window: 2.48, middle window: 2.23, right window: 2.89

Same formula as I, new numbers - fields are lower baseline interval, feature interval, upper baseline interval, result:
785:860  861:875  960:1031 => 0.4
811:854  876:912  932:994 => 1.9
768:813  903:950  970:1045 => 6.5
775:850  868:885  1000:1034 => 1.8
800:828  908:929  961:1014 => 1.7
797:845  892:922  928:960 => 0.6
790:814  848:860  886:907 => -0.6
